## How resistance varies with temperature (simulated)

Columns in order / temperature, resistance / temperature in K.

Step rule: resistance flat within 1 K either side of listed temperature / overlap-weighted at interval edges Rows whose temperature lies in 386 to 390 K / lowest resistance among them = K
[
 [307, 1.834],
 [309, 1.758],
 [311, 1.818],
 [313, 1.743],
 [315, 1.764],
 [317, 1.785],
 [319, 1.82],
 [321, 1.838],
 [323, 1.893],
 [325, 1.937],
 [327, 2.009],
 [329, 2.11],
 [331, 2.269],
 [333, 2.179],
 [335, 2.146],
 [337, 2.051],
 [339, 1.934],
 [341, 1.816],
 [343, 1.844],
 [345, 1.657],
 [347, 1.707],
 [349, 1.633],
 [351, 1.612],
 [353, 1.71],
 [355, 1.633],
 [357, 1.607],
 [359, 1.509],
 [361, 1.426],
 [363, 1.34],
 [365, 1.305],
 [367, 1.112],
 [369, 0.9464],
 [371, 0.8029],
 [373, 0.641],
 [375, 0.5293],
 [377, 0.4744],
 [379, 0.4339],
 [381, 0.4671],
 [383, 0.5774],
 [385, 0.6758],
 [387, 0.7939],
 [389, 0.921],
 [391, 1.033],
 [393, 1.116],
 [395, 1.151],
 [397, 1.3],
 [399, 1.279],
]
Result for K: 0.7939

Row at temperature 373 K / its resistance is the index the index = 0.641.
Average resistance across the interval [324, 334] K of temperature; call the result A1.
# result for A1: 2.1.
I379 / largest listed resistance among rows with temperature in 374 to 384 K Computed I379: 0.5774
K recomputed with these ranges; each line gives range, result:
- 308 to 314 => 1.743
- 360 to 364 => 1.34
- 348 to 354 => 1.612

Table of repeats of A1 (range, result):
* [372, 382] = 0.509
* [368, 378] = 0.679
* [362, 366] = 1.32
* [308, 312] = 1.79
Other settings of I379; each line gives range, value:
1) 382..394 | 1.116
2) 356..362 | 1.607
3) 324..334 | 2.269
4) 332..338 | 2.179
